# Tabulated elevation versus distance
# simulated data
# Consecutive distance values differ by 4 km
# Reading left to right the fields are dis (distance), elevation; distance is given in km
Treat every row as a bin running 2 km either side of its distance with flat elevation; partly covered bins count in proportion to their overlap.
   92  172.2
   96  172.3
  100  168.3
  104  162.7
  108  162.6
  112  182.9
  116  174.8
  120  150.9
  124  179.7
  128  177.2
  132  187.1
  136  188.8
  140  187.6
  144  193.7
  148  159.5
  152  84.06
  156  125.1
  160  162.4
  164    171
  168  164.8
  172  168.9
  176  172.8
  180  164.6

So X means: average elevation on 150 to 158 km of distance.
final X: 105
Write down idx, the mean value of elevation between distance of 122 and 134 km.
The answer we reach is 181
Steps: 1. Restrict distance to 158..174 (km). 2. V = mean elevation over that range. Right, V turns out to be 167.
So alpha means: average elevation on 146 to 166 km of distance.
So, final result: 140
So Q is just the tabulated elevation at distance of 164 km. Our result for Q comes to 171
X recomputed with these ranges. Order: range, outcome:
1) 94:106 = 168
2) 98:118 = 170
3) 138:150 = 180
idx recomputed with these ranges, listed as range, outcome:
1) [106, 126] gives 170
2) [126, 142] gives 185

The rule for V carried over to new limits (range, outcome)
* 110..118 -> 179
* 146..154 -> 122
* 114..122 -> 163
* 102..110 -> 163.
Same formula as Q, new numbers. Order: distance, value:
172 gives 168.9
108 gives 162.6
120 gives 150.9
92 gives 172.2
